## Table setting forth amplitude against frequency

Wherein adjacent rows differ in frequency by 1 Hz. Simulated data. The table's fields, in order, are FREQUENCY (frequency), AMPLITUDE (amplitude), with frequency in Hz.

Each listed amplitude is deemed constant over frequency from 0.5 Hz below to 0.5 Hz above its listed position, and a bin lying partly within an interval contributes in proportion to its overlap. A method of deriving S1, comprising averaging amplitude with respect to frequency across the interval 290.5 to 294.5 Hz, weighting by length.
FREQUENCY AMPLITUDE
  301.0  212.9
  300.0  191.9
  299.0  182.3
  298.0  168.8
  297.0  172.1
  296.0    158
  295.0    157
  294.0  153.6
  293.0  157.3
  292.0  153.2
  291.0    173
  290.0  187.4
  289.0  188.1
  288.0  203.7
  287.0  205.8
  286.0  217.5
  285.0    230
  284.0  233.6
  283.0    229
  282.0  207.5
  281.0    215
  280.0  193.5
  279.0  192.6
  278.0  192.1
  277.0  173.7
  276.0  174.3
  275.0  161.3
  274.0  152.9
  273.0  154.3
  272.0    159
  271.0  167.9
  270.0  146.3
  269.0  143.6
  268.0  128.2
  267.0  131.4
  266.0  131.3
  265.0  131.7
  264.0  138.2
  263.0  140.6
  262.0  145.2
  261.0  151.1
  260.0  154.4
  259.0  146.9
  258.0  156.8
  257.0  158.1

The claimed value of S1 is 159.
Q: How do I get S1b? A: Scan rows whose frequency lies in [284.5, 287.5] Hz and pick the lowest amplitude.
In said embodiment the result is 205.8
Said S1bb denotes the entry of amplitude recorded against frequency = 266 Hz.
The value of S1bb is 131.3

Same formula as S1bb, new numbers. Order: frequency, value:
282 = 207.5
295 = 157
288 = 203.7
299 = 182.3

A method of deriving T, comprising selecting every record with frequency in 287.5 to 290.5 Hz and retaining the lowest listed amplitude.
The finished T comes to 187.4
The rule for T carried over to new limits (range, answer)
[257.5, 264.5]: 138.2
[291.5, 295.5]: 153.2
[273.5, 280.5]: 152.9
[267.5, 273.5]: 128.2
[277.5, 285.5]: 192.1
